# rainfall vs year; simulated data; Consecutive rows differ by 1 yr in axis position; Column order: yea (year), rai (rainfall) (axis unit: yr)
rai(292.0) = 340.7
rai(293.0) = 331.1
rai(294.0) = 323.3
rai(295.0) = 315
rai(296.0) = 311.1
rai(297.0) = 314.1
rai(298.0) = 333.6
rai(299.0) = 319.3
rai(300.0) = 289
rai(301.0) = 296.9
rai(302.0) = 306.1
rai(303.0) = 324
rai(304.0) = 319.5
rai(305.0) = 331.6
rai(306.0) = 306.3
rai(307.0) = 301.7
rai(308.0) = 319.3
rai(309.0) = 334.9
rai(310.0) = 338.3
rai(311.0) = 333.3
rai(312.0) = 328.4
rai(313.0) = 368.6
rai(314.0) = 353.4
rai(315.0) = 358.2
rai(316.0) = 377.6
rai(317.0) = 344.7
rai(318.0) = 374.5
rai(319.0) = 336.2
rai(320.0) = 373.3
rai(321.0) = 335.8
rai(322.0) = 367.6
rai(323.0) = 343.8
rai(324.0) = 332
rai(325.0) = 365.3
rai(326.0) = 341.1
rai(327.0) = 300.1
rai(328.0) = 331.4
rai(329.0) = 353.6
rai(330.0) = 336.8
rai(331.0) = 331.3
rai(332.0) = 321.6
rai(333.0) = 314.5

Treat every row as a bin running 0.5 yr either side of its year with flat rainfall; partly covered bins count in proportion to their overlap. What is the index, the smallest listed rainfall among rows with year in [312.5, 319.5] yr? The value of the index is 336.2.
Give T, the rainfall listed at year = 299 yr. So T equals 319.3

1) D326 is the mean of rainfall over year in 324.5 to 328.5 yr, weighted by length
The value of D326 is 334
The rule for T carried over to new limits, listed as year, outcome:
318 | 374.5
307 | 301.7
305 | 331.6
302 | 306.1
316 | 377.6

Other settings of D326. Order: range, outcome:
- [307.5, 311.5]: 331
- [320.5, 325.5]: 349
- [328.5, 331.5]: 341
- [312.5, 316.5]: 364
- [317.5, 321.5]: 355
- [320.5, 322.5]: 352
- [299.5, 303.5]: 304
